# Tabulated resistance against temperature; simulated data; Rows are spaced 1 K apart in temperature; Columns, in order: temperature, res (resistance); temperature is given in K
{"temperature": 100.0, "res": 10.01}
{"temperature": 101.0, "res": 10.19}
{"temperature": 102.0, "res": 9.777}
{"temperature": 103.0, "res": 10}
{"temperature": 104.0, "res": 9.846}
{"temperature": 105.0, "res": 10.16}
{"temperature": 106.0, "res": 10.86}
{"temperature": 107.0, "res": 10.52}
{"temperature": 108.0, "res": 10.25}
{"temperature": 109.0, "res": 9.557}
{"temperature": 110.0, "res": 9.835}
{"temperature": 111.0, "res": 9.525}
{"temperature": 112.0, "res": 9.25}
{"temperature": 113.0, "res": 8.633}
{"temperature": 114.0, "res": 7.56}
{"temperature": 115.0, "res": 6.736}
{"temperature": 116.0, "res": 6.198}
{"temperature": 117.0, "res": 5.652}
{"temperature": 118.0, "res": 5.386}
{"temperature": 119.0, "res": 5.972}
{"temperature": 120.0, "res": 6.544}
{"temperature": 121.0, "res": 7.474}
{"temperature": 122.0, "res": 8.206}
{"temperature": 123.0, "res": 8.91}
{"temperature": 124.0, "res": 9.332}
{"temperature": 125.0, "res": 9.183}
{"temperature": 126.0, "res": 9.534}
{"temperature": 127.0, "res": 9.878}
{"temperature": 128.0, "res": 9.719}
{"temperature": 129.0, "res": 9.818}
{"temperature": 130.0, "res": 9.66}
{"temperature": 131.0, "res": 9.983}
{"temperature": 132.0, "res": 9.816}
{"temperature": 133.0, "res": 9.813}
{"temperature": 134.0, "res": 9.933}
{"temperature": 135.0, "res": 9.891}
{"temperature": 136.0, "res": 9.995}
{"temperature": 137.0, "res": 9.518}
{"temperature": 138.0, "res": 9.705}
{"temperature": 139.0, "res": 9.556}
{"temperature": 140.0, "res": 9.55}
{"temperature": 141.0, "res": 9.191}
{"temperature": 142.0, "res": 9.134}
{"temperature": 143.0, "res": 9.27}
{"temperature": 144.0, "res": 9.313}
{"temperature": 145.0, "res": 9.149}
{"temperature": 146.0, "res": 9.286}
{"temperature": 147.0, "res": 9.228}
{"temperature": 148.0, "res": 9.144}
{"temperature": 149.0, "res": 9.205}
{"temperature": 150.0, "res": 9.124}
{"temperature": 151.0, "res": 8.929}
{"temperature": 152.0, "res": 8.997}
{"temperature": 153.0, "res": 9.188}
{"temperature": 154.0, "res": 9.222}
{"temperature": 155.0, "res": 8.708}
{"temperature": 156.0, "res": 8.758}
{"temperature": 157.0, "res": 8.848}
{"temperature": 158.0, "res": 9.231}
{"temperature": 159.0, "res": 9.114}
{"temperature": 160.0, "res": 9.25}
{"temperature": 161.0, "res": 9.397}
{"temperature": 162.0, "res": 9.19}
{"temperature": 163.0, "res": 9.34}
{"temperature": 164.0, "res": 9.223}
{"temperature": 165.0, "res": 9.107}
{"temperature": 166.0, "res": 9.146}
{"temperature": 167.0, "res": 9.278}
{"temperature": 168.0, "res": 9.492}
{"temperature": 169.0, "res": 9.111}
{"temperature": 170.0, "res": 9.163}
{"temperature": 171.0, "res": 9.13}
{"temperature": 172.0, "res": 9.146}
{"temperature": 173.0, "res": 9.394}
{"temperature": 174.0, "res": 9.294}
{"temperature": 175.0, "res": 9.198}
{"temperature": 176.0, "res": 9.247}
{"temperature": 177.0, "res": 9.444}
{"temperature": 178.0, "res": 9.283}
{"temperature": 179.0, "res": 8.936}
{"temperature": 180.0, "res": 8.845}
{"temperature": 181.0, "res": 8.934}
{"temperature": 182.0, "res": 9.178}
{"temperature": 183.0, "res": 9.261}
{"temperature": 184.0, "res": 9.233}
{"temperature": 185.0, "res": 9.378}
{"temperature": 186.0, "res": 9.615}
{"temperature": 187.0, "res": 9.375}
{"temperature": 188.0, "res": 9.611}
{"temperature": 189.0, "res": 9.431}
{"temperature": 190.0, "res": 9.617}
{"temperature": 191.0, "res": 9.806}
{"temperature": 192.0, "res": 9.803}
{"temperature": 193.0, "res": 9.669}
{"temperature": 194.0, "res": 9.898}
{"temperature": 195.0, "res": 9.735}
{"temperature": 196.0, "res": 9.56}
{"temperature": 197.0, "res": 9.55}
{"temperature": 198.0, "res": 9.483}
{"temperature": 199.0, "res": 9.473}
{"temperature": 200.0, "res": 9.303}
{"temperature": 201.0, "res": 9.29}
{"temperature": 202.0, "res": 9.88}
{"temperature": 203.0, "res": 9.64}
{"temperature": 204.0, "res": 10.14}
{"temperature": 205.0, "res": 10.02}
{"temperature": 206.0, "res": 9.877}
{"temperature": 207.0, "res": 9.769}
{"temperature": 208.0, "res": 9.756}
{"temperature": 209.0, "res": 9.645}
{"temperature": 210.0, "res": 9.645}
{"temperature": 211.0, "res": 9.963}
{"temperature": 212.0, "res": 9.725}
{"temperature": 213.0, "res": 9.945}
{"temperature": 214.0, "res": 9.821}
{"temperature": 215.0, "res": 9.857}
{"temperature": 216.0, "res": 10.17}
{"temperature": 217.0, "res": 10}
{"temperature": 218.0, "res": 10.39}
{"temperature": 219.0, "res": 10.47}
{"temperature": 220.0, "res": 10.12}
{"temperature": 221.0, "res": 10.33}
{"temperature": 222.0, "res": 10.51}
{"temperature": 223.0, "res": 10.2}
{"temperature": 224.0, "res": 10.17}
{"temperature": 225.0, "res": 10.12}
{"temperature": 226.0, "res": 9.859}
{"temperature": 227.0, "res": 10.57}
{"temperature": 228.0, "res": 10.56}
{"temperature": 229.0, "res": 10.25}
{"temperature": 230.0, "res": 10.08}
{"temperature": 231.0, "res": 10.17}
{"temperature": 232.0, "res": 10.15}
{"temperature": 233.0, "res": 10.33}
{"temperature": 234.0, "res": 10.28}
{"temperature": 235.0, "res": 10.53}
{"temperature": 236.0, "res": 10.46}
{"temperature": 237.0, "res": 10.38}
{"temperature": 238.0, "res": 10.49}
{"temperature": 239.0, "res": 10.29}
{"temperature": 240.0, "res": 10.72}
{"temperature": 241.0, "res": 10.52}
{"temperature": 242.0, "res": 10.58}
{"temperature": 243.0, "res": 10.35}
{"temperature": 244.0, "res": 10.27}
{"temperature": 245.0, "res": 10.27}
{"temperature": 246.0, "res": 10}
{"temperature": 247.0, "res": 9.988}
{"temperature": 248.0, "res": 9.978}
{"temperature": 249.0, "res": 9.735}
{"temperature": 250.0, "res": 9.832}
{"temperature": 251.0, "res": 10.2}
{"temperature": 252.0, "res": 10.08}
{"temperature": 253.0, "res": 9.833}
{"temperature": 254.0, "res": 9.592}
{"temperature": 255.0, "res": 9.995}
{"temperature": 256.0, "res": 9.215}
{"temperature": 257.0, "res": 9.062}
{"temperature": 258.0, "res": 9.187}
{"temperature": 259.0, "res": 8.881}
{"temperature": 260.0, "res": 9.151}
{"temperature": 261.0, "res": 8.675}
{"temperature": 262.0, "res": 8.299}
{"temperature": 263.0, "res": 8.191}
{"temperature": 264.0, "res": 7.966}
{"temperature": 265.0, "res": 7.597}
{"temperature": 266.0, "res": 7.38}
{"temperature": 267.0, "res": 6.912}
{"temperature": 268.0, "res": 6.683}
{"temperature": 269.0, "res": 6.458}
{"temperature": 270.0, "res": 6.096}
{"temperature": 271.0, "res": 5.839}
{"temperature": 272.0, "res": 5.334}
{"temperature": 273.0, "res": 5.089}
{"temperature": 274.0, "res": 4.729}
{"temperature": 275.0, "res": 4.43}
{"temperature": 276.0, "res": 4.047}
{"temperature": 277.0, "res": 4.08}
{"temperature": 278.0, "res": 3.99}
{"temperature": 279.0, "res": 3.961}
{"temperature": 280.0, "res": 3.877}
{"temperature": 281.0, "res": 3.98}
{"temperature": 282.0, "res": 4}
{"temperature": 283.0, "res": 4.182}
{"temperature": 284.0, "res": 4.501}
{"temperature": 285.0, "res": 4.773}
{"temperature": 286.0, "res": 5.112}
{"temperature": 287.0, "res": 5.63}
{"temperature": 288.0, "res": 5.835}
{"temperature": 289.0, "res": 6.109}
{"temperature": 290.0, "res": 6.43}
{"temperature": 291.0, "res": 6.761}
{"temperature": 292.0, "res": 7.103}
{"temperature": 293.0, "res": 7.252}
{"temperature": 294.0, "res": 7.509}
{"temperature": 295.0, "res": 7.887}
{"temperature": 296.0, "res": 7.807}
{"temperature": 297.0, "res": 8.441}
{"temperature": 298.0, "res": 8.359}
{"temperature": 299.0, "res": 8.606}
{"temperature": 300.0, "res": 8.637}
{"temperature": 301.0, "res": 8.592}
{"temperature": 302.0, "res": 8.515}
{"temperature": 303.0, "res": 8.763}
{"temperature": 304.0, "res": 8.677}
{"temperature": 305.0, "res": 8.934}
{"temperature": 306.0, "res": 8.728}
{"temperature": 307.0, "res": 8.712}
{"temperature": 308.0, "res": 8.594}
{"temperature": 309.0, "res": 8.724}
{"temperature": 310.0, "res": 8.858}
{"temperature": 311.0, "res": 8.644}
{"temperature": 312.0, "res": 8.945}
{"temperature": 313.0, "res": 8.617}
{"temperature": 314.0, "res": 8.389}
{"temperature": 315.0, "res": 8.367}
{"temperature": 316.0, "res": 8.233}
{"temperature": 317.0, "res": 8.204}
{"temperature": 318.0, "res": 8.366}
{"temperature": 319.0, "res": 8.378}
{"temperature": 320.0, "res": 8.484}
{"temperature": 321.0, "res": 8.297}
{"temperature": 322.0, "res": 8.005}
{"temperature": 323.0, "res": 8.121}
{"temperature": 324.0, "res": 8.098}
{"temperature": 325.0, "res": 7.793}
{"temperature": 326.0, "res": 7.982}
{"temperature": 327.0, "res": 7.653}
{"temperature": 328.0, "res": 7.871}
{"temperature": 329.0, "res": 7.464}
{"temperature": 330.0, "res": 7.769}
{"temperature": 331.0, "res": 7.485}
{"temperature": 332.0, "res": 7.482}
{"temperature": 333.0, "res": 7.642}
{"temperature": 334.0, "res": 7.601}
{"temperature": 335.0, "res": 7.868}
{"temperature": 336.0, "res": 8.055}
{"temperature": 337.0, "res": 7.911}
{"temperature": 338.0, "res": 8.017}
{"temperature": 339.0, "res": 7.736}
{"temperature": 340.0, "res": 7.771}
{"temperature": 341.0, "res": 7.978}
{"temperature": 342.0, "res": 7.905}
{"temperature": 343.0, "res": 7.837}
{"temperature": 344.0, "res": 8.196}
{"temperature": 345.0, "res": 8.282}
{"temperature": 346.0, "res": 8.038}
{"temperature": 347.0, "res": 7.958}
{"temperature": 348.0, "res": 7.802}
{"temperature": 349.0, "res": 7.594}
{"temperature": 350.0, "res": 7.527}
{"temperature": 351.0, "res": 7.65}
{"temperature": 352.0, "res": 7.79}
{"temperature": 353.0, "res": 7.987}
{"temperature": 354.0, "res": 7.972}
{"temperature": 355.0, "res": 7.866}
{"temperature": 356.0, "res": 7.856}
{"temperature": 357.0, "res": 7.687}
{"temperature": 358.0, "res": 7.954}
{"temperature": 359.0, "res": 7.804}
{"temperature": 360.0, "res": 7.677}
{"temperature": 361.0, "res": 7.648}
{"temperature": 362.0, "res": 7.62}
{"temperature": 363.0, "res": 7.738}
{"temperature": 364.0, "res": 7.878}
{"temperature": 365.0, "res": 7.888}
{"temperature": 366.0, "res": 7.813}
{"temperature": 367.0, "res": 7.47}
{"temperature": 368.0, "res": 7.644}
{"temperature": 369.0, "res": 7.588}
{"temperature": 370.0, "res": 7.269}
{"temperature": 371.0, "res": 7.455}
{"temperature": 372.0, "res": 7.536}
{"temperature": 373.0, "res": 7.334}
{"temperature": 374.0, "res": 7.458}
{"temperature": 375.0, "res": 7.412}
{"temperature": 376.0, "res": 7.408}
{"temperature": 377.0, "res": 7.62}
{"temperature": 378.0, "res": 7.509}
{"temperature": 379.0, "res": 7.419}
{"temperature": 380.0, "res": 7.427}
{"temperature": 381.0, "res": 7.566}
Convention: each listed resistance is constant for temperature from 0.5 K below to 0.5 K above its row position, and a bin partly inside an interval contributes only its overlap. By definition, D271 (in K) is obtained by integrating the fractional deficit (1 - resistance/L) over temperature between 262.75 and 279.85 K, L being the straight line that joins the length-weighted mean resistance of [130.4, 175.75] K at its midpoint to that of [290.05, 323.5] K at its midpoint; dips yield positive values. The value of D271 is 5.61 K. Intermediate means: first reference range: 9.3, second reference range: 8.29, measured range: 5.74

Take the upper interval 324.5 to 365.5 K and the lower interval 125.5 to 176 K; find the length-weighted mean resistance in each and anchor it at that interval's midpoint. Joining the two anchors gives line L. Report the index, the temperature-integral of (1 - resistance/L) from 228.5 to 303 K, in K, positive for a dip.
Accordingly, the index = 4.69 K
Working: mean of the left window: 9.34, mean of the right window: 7.81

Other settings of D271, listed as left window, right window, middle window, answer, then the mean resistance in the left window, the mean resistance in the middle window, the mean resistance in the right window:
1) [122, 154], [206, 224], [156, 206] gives 1.9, 9.43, 9.38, 10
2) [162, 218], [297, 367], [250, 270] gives 0.6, 9.51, 8.57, 8.08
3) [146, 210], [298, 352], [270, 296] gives 9.6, 9.35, 5.36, 8.16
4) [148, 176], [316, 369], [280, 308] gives 4.1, 9.16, 7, 7.87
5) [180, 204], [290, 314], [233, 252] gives -2.8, 9.51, 10.3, 8.29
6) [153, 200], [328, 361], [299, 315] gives -1.0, 9.31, 8.68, 7.82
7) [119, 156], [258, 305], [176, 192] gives -1.9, 9.2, 9.34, 6.6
